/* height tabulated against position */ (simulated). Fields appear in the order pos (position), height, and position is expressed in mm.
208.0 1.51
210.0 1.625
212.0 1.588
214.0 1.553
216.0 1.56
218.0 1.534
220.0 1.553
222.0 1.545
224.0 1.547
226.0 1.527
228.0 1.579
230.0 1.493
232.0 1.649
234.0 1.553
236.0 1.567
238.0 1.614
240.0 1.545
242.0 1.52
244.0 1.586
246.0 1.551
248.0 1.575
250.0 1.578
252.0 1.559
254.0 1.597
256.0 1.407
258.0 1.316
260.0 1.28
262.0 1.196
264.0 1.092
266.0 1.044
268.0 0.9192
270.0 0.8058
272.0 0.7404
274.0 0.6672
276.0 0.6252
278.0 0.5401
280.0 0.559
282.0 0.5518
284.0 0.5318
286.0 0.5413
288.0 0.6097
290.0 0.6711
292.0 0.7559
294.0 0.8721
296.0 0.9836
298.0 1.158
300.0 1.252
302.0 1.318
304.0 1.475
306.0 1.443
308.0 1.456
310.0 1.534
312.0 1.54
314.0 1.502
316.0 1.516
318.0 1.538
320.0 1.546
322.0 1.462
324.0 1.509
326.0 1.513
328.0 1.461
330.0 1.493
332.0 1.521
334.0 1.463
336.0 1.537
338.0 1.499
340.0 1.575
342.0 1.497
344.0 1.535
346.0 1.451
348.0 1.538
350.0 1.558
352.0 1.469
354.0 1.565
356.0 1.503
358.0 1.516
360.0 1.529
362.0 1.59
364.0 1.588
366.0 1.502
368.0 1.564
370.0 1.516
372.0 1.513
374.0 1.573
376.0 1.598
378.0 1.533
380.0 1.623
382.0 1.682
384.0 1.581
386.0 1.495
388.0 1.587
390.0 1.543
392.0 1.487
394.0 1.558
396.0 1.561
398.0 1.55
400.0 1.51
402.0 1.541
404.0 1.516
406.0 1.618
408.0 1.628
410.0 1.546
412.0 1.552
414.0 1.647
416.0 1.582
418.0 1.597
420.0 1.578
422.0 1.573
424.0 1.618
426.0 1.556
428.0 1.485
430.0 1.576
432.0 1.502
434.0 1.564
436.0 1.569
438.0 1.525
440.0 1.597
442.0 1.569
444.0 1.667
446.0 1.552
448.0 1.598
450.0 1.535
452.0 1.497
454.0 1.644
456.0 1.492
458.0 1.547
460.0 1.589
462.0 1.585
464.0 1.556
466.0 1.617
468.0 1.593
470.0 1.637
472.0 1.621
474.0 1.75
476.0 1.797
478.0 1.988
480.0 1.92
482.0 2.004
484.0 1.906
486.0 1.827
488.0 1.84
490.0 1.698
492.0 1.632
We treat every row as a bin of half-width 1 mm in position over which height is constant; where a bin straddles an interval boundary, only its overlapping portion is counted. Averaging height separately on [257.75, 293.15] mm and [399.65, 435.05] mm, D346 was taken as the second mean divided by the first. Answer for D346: 1.98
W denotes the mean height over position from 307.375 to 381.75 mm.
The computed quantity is 1.53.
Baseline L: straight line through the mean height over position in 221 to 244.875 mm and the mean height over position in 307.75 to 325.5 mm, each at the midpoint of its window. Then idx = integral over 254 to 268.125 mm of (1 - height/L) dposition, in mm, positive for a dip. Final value 2.93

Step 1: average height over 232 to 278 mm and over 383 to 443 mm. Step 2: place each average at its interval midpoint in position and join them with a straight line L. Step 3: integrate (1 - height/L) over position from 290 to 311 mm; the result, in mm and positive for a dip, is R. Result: 2.5 mm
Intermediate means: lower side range 1.28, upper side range 1.56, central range 1.2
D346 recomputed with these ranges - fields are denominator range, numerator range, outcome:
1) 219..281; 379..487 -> 1.24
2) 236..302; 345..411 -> 1.43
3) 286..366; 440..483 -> 1.19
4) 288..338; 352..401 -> 1.15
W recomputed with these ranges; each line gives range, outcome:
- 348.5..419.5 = 1.56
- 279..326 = 1.15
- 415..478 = 1.59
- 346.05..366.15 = 1.53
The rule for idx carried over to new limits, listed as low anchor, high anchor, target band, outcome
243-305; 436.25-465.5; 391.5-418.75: -2.5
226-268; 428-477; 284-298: 6.9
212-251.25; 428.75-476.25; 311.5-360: 1.8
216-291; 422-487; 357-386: -2.0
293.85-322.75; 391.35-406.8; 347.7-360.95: -0.5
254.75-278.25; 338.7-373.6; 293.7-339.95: -4.8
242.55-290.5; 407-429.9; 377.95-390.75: -1.1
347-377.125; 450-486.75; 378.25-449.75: 2.0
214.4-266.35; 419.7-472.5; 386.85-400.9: 0.1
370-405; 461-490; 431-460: 2.2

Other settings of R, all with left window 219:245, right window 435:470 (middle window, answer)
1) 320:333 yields 0.6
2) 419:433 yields 0.2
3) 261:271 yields 3.5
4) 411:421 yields -0.1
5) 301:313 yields 0.8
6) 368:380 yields 0.1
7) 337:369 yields 0.8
